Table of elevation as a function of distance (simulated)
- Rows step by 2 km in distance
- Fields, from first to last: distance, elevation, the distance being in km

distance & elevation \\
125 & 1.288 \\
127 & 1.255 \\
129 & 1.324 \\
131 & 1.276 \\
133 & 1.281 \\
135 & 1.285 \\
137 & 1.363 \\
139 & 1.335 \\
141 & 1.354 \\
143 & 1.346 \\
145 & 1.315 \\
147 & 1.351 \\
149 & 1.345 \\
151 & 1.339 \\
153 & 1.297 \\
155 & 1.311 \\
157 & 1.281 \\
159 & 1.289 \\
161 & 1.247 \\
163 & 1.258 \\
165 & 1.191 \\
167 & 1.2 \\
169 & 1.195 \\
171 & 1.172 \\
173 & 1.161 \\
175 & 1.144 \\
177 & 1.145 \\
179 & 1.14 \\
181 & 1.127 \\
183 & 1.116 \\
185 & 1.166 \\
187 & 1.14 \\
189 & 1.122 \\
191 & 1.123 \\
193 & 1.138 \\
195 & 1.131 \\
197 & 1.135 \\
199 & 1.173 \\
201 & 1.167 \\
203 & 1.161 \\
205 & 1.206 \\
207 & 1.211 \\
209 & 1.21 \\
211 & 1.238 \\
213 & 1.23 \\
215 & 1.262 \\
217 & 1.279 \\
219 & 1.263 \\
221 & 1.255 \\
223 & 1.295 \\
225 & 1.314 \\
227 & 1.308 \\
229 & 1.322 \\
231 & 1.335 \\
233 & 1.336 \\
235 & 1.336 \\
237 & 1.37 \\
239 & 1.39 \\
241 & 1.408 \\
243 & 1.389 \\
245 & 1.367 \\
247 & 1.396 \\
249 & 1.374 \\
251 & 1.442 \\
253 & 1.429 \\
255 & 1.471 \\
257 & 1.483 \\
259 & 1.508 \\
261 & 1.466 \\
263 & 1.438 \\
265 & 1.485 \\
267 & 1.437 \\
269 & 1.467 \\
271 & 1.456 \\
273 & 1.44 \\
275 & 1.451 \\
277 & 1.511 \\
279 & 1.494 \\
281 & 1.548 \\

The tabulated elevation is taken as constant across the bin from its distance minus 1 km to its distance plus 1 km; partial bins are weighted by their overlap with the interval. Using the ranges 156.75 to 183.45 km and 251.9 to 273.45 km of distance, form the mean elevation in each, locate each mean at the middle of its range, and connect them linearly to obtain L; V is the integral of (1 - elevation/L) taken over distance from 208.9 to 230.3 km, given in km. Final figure 1.0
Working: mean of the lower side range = 1.19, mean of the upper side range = 1.46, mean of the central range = 1.27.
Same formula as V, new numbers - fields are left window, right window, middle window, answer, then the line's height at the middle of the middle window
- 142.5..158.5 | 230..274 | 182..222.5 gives 5.4 km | 1.37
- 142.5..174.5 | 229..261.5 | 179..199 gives 2.7 km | 1.31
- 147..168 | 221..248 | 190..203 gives 1.7 km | 1.31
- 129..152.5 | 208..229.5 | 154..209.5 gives 5.0 km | 1.3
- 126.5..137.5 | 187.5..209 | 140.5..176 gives -0.6 km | 1.24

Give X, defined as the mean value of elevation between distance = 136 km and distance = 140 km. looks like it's 1.35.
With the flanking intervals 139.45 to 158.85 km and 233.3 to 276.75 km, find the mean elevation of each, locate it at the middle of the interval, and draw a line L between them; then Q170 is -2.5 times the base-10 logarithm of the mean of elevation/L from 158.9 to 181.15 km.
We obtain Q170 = 0.14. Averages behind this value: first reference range 1.33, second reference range 1.43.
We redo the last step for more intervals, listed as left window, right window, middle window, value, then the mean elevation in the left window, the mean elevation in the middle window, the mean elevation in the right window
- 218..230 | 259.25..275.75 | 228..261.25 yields -0.022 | 1.29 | 1.4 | 1.46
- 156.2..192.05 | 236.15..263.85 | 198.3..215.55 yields 0.069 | 1.18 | 1.21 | 1.42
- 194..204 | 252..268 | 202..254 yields -0.009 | 1.15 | 1.31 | 1.46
